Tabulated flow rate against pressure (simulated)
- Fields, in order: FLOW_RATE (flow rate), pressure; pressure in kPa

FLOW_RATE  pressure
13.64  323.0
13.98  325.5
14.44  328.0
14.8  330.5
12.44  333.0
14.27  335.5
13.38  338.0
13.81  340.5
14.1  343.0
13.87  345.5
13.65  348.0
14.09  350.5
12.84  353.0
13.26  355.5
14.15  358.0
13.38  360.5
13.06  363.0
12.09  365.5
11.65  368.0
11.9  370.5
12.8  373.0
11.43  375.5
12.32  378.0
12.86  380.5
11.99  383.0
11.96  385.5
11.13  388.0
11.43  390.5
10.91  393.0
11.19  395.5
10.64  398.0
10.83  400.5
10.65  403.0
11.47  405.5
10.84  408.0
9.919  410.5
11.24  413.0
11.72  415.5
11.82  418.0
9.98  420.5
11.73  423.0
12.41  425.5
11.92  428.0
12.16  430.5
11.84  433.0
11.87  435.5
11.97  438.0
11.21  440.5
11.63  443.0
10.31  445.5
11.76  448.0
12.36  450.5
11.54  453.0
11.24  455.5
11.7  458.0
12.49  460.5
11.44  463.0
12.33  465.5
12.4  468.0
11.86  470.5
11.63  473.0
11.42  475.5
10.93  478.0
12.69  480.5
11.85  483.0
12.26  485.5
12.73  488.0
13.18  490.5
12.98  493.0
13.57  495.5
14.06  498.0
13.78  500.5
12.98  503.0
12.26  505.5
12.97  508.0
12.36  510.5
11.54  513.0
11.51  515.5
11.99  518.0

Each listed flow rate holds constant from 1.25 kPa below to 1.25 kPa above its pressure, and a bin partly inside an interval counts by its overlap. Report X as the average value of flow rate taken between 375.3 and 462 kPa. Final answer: 11.5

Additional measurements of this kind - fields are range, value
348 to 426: 11.9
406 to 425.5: 11.1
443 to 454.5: 11.5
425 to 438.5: 12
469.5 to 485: 11.8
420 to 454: 11.7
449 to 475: 11.9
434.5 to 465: 11.6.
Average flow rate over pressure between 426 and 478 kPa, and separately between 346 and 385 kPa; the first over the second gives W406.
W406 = 0.92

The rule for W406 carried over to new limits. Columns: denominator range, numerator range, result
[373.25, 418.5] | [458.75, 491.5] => 1.06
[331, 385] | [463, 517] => 0.95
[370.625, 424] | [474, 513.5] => 1.11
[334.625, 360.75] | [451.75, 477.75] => 0.86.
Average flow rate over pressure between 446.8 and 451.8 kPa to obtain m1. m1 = 12.1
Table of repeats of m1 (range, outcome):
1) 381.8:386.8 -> 12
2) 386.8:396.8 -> 11.2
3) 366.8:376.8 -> 11.9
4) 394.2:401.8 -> 10.9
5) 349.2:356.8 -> 13.4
